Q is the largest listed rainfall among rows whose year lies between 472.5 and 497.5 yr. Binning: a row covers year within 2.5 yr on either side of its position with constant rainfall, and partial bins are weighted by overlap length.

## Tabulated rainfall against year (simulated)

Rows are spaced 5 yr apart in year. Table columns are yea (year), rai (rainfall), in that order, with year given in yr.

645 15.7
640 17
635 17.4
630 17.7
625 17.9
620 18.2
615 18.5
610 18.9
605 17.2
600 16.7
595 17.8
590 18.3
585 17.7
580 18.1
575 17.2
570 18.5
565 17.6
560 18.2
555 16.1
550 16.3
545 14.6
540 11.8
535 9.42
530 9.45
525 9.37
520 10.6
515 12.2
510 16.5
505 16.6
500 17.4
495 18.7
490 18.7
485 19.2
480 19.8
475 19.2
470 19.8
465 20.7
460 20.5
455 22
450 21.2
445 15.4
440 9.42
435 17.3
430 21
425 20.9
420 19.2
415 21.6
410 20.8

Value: 19.8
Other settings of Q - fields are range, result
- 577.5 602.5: 18.3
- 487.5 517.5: 18.7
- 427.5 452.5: 21.2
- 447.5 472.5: 22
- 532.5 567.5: 18.2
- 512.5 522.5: 12.2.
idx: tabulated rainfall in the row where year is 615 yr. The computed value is 18.5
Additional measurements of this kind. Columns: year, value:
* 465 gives 20.7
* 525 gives 9.37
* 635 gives 17.4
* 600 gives 16.7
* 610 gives 18.9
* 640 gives 17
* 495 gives 18.7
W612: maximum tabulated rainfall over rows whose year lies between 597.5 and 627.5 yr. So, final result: 18.9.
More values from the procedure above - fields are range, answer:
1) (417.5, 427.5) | 20.9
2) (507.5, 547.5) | 16.5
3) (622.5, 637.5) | 17.9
